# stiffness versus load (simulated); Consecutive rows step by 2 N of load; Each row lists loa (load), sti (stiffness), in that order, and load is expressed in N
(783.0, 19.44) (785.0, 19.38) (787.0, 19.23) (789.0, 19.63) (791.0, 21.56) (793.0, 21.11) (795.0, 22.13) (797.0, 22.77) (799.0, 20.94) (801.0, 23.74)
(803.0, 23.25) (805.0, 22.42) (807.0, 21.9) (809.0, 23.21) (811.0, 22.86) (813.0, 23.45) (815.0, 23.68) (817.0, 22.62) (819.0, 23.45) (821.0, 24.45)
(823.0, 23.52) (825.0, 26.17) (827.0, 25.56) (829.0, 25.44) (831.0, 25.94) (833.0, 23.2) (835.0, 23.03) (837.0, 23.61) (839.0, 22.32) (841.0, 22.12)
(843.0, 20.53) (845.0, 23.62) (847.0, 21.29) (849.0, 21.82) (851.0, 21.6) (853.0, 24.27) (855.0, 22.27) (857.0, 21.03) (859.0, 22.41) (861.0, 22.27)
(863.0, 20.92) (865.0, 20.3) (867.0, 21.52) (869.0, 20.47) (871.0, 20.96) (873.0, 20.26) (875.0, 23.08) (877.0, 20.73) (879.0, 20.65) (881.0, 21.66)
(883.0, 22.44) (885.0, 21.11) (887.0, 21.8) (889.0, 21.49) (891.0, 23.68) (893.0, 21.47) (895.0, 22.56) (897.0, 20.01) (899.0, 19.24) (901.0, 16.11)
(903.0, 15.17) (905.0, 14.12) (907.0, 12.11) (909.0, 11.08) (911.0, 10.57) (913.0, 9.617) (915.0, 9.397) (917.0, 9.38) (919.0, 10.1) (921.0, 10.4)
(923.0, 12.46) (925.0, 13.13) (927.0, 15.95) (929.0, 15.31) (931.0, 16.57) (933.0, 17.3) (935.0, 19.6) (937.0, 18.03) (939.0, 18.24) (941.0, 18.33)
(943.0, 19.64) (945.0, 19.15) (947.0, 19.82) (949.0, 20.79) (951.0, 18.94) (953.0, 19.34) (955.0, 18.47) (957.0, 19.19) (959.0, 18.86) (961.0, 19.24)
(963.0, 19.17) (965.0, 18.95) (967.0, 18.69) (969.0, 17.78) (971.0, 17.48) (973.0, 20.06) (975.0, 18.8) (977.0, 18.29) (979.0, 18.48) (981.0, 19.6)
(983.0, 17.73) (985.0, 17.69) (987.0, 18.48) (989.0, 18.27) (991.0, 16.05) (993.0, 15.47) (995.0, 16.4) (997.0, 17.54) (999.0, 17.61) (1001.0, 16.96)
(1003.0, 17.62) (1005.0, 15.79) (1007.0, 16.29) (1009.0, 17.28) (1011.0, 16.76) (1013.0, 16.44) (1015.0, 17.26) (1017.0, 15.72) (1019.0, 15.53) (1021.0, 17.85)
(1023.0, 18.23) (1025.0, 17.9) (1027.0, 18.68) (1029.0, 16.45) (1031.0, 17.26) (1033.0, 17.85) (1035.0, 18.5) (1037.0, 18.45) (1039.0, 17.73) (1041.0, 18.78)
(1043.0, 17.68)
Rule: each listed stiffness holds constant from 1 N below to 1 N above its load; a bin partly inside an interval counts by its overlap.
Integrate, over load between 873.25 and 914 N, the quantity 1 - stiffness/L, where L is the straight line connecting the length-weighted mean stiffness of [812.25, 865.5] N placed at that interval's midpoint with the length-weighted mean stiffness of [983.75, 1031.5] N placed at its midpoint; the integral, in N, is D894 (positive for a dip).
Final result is 5.2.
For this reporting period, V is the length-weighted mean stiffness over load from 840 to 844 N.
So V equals 21.3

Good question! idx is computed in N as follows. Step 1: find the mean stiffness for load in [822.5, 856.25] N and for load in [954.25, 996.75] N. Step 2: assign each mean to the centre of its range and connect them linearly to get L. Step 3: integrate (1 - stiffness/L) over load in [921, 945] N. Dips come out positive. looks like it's 3.8 N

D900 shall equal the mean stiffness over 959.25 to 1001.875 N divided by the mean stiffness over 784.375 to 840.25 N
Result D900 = 0.8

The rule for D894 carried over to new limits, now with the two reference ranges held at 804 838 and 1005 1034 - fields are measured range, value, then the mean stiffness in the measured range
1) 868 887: 0.5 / 21.3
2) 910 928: 8.1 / 11.2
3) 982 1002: 0.9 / 17.2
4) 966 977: 0.1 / 18.5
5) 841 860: 0.6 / 22.1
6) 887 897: -0.3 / 22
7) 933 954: 0.6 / 19.1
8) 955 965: 0.0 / 19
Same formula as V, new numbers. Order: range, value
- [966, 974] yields 18.5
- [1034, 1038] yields 18.5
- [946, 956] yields 19.5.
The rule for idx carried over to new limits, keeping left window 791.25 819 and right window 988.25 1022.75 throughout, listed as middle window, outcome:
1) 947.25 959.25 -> -0.67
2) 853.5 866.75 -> -0.39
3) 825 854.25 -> -2.21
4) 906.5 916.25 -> 4.54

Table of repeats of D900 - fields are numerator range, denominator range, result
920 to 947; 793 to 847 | 0.71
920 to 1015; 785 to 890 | 0.79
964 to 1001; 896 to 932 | 1.34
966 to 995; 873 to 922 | 1.06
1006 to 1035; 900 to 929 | 1.40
